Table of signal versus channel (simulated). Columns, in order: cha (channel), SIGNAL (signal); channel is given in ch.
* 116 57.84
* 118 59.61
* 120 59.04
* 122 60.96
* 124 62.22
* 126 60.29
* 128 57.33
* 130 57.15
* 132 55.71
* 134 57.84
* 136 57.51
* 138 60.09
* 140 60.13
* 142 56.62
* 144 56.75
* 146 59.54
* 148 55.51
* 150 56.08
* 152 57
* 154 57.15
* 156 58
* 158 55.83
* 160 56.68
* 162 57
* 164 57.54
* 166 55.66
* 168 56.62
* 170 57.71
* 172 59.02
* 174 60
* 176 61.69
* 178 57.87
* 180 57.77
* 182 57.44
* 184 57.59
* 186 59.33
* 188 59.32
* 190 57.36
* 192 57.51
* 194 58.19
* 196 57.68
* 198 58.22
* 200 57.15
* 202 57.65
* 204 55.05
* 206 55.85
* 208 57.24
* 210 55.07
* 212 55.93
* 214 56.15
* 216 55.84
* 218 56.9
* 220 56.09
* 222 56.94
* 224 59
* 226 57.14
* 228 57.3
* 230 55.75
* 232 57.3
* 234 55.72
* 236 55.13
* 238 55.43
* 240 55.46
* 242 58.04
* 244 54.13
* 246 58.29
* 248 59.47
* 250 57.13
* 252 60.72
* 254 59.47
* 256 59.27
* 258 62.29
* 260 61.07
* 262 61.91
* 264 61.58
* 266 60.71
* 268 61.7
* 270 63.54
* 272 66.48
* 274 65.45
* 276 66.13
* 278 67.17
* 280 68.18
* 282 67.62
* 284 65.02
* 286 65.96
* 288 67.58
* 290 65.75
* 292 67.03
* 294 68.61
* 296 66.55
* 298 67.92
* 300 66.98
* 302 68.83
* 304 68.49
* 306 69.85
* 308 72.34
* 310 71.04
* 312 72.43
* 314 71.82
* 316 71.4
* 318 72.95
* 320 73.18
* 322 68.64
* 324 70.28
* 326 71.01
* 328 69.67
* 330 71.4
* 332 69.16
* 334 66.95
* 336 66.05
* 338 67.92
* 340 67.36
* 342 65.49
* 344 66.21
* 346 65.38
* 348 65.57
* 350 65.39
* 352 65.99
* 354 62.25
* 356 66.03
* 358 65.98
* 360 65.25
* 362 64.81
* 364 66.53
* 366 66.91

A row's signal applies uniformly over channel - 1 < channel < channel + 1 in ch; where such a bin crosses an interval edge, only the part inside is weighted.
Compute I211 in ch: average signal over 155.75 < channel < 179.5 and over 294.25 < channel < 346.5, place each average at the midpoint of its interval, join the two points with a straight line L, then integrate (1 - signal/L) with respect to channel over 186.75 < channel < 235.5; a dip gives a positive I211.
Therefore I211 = 3.3 ch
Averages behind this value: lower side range 57.8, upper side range 69.2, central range 56.9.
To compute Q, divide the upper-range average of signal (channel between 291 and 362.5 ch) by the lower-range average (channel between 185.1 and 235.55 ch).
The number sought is 1.20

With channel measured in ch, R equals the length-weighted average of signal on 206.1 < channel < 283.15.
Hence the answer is 59.4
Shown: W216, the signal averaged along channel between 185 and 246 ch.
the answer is 56.8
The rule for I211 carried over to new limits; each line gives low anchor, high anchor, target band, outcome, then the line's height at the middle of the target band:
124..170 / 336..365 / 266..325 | -4.3 ch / 63.5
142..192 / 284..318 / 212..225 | 1.1 ch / 62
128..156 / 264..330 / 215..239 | 2.6 ch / 63.3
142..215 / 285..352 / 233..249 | 1.5 ch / 62.4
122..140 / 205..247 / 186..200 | -0.2 ch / 57.2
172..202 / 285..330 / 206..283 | 5.2 ch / 63.7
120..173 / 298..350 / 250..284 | 1.2 ch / 65.5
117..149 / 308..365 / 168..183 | 0.5 ch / 60.5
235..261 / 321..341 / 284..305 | -1.0 ch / 64.1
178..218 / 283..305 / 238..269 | 1.8 ch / 63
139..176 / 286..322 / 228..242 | 1.7 ch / 63.8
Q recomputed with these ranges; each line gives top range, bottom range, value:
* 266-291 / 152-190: 1.14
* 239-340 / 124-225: 1.14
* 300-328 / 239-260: 1.21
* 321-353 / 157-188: 1.17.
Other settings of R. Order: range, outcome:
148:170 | 56.7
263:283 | 64.9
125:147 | 58.1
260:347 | 67.6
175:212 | 57.6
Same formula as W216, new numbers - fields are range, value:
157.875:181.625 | 57.8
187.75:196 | 57.9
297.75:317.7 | 70.3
